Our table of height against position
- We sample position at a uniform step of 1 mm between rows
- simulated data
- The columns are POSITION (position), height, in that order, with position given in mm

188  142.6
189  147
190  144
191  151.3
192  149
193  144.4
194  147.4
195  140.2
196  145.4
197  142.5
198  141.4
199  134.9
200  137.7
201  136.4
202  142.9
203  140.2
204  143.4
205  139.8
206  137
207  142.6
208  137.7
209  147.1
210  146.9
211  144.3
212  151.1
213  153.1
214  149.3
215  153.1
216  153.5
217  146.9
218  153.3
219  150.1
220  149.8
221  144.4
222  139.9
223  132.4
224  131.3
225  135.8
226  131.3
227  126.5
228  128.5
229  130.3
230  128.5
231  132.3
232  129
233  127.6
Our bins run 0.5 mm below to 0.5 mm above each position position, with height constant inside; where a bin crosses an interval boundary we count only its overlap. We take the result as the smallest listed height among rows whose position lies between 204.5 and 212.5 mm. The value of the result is 137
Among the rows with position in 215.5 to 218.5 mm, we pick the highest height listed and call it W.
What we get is 153.5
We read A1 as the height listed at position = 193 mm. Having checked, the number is 144.4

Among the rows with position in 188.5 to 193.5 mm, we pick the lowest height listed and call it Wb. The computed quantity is 144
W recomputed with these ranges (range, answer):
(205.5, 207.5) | 142.6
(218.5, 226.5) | 150.1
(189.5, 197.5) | 151.3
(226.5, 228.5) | 128.5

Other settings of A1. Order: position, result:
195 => 140.2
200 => 137.7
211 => 144.3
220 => 149.8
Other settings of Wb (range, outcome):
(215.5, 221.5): 144.4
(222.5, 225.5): 131.3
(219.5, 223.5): 132.4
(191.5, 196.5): 140.2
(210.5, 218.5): 144.3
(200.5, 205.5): 136.4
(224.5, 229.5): 126.5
